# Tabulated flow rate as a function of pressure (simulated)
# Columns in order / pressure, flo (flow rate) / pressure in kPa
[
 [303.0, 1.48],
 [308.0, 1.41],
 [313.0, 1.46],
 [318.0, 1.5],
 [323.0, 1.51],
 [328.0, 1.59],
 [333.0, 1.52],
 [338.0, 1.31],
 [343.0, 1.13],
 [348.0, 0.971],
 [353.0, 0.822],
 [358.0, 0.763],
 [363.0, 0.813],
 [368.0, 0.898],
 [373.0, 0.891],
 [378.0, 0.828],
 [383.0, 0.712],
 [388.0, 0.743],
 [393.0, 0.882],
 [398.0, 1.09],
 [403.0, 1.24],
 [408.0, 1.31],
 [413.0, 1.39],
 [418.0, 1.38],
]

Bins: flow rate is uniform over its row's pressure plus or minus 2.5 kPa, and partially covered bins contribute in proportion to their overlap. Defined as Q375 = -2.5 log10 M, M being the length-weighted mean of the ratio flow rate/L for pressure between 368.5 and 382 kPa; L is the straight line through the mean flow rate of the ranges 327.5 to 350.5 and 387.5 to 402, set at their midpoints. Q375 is 0.256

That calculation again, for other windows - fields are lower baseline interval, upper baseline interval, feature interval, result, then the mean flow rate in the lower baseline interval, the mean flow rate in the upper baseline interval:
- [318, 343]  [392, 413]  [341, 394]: 0.46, 1.45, 1.18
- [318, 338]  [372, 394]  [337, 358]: 0.25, 1.51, 0.801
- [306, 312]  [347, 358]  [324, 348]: -0.25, 1.42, 0.856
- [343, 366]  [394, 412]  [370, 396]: 0.28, 0.875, 1.2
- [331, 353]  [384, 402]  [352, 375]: 0.26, 1.18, 0.917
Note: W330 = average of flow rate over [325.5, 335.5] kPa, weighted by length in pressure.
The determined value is 1.56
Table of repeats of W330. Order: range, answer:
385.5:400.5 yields 0.905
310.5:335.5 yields 1.52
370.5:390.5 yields 0.793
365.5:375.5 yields 0.895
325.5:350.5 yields 1.3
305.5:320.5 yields 1.46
